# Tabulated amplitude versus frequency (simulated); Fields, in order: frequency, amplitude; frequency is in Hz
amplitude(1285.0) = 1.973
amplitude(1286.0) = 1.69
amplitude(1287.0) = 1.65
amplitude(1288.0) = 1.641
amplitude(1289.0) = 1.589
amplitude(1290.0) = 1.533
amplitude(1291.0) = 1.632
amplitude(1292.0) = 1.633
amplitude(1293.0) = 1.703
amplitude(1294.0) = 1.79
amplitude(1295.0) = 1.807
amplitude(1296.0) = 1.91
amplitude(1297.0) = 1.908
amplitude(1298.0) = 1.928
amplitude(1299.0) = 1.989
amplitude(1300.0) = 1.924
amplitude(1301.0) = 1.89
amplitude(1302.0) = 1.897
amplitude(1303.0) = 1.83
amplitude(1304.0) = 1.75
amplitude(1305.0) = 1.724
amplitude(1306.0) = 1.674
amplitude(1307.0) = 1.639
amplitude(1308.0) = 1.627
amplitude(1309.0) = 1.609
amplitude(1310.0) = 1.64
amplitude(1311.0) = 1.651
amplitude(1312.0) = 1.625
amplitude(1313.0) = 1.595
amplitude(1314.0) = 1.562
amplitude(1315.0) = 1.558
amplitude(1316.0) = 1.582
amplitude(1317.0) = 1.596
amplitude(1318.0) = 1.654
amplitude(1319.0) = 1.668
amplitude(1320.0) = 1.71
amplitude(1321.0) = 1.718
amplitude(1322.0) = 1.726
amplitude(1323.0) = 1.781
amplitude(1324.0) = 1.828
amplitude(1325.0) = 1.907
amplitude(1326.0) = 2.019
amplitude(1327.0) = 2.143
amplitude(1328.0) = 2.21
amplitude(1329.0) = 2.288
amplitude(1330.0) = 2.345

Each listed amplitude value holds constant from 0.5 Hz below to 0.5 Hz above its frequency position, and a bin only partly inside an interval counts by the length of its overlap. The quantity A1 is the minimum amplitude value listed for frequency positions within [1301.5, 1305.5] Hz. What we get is 1.724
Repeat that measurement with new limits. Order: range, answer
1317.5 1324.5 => 1.654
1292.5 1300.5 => 1.703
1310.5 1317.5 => 1.558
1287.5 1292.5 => 1.533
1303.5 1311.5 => 1.609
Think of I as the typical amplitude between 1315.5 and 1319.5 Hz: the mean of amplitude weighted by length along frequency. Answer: 1.62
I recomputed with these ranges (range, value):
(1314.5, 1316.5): 1.57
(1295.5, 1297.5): 1.91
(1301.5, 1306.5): 1.77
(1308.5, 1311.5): 1.63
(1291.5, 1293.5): 1.67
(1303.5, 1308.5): 1.68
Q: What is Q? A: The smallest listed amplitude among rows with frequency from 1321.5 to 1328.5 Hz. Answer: 1.726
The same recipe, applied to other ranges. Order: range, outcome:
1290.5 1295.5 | 1.632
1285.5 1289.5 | 1.589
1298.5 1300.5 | 1.924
